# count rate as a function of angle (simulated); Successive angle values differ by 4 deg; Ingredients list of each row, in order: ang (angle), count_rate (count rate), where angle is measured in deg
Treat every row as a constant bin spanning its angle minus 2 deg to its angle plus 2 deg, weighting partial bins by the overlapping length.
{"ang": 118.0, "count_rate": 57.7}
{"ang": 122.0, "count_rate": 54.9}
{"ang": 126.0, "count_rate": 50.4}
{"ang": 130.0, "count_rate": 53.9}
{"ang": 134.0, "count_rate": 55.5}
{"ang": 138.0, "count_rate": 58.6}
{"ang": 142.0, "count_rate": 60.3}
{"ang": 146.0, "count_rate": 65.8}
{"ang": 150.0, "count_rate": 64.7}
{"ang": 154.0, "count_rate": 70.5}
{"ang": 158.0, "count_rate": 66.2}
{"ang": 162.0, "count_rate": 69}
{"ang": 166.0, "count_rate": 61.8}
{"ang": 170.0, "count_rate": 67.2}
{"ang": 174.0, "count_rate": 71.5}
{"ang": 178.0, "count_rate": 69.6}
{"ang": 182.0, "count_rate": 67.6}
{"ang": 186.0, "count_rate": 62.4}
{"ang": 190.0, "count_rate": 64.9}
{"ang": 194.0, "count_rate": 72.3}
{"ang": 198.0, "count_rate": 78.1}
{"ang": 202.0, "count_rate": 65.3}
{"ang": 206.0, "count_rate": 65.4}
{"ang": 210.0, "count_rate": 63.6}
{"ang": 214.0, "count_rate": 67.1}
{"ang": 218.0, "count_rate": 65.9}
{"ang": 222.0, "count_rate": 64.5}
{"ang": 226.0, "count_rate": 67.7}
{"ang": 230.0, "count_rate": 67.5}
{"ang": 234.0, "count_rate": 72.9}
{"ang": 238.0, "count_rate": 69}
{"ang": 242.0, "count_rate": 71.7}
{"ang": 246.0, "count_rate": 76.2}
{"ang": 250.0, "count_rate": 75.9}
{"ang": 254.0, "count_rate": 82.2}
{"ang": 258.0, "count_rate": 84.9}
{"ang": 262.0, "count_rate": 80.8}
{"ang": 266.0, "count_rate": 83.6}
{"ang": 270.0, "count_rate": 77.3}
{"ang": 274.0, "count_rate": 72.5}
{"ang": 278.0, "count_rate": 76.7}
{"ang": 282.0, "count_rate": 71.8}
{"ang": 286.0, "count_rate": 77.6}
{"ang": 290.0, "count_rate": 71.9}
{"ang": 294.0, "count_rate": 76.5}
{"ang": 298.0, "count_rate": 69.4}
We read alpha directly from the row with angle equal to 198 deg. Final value 78.1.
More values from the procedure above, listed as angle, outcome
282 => 71.8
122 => 54.9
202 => 65.3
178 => 69.6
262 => 80.8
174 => 71.5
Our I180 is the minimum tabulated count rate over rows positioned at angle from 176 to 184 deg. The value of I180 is 67.6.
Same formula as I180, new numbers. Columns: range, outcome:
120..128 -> 50.4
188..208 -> 64.9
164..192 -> 61.8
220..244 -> 64.5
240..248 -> 71.7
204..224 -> 63.6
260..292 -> 71.8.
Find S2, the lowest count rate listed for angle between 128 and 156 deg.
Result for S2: 53.9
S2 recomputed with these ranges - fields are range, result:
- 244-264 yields 75.9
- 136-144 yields 58.6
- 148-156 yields 64.7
